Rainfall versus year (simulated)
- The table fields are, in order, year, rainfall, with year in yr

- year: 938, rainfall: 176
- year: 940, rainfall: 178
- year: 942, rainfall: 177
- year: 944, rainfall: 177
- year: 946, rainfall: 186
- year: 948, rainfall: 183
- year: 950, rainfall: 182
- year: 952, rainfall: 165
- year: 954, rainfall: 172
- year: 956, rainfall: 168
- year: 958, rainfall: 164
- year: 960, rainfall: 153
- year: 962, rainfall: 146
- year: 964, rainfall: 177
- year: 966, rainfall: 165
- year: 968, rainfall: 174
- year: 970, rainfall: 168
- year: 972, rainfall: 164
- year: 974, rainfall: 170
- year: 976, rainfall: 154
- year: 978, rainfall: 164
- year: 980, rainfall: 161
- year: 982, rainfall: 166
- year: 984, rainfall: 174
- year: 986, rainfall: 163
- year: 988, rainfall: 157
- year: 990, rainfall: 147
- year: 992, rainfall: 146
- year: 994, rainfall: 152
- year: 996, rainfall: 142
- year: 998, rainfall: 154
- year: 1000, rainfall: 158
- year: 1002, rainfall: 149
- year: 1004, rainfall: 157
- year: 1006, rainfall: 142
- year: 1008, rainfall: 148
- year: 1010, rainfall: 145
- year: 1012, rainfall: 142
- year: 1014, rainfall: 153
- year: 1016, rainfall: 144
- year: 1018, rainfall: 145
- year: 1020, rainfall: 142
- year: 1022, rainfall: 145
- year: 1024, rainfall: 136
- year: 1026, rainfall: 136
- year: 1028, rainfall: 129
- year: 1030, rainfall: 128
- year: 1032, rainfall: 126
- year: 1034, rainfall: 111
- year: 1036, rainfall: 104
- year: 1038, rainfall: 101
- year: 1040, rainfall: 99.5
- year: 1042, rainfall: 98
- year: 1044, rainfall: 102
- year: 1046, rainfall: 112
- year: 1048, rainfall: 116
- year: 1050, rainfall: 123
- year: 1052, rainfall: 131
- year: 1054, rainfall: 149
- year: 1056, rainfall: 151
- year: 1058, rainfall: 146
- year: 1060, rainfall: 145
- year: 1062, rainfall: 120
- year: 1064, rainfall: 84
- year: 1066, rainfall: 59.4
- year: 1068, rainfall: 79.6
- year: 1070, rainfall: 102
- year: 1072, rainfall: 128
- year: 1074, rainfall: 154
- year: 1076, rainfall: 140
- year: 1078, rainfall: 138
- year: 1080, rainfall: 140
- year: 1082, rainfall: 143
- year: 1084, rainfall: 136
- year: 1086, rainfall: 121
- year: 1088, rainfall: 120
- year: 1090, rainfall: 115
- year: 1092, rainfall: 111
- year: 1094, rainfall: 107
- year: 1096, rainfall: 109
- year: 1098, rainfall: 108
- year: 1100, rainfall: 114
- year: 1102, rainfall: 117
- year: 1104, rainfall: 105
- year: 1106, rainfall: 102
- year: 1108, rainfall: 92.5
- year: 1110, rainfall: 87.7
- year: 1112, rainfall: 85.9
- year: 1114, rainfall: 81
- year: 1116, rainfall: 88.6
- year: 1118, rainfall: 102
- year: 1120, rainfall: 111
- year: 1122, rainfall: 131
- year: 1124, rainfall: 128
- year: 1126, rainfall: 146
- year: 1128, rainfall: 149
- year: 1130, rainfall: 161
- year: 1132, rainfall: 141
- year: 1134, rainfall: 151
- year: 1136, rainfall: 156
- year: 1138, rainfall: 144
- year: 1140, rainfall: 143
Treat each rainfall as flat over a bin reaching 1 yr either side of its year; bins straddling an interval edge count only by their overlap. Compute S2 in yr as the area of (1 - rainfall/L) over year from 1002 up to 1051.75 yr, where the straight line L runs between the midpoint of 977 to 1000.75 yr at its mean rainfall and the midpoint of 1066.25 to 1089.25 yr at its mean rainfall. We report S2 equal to 5.1 yr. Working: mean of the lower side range 157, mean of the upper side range 125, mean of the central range 129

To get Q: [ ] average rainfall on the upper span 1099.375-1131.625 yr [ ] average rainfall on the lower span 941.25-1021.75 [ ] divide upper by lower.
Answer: 0.7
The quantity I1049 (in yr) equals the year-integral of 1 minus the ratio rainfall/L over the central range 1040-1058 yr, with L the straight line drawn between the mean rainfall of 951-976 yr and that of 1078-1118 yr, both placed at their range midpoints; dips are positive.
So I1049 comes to 1.0 yr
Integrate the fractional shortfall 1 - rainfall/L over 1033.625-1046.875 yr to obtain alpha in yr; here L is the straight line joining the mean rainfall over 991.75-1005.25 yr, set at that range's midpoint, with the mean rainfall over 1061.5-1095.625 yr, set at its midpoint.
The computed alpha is 3.0 yr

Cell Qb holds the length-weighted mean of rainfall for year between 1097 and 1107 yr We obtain 109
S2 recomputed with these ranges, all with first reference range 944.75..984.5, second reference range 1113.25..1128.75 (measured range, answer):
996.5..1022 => 0.89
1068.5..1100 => 1.32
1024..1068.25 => 7.65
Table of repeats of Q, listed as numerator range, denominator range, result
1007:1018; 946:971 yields 0.87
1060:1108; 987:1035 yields 0.81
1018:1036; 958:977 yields 0.80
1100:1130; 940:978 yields 0.66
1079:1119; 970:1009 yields 0.70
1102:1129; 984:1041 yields 0.78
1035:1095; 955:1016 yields 0.76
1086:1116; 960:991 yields 0.64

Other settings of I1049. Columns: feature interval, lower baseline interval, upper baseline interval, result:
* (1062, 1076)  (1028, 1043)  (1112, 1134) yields 1.27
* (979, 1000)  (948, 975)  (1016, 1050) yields -0.97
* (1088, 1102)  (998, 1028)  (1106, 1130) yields 0.82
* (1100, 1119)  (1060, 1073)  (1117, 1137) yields 4.43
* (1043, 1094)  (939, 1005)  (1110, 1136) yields 5.65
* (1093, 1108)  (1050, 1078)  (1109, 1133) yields 1.48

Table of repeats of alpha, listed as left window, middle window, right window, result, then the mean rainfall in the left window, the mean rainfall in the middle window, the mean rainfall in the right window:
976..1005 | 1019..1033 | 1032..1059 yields -0.2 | 156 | 135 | 119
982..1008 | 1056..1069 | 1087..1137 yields 2.3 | 154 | 109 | 117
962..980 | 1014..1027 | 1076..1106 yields 0.4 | 166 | 142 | 120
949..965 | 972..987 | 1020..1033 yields -0.9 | 166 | 165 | 134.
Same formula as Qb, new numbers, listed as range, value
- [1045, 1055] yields 126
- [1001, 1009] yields 149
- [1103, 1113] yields 94.6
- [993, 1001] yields 152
